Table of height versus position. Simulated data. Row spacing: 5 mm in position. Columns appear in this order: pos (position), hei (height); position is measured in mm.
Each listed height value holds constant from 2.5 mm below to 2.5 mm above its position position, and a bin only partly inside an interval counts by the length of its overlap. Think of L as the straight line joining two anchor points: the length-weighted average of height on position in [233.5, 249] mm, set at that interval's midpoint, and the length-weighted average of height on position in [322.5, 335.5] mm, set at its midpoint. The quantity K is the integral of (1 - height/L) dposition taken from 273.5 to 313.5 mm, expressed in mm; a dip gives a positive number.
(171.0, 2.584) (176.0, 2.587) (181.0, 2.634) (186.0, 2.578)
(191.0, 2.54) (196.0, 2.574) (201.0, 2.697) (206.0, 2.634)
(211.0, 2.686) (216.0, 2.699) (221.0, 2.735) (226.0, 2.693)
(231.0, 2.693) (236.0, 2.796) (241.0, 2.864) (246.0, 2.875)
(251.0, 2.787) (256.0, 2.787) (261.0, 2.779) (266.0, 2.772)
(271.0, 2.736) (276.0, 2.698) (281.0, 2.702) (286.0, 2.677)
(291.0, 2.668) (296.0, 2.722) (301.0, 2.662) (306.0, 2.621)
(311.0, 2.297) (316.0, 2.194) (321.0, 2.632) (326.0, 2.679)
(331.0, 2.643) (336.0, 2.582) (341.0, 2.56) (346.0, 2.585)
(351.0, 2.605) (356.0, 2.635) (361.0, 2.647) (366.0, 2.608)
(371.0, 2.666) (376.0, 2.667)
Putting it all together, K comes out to 1.4 mm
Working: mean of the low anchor 2.84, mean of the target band 2.63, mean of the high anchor 2.65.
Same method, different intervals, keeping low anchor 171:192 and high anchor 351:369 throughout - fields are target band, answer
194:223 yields -0.9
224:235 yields -0.5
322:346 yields 0.1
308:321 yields 1.4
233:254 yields -1.8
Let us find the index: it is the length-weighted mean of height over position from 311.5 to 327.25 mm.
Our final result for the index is 2.46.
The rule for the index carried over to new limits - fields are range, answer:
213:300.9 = 2.74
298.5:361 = 2.56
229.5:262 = 2.8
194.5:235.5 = 2.68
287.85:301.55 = 2.69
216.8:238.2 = 2.73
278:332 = 2.59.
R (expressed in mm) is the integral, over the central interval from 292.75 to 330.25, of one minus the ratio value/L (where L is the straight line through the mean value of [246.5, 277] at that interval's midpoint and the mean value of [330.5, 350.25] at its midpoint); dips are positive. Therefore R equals 1.5 mm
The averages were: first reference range 2.77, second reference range 2.59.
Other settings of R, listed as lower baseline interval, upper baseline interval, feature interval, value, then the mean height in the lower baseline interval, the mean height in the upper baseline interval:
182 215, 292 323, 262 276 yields -1.02 mm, 2.62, 2.53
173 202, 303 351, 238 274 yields -3.24 mm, 2.6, 2.54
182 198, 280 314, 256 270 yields -0.94 mm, 2.57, 2.61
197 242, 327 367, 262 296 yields -0.61 mm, 2.71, 2.61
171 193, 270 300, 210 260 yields -2.29 mm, 2.59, 2.7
